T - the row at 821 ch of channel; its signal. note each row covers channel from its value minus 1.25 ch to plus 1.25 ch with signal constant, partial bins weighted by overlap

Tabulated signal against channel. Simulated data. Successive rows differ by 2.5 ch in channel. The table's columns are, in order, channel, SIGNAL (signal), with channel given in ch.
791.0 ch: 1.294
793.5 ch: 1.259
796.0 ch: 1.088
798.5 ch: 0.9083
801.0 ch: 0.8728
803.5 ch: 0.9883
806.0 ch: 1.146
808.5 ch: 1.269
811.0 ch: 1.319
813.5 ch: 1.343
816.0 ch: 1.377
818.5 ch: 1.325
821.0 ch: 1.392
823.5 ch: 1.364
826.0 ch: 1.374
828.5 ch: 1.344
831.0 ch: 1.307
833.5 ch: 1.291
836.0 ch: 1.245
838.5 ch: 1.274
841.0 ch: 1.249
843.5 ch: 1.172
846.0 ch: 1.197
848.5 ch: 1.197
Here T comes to 1.392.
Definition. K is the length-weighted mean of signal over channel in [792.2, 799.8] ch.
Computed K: 1.09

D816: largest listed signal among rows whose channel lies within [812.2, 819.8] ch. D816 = 1.377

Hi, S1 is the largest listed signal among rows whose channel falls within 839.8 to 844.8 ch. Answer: 1.249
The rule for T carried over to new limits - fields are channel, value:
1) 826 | 1.374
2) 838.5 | 1.274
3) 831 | 1.307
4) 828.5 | 1.344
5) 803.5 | 0.9883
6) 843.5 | 1.172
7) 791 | 1.294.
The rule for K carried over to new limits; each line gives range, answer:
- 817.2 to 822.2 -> 1.36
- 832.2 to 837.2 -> 1.27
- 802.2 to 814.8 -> 1.21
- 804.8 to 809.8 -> 1.21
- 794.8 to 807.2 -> 1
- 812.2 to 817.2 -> 1.36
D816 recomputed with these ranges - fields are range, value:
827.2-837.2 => 1.344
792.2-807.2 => 1.259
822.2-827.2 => 1.374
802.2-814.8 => 1.343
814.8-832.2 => 1.392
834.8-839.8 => 1.274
